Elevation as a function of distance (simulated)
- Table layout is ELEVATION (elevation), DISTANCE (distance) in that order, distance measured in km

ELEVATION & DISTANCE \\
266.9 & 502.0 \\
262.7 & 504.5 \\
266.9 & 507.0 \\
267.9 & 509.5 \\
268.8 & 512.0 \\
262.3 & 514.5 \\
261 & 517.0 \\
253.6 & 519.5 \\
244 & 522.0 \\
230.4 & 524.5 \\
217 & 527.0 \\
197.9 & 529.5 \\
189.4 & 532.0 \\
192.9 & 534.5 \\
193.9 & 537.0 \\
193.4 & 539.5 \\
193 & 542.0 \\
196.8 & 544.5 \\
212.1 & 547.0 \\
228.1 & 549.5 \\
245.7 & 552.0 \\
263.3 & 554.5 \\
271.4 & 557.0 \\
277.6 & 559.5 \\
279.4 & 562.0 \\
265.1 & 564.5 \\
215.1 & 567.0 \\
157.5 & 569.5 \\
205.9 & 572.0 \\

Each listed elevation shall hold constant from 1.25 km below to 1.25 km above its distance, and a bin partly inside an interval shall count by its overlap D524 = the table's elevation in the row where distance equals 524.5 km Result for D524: 230.4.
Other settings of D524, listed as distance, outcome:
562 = 279.4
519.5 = 253.6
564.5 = 265.1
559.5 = 277.6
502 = 266.9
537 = 193.9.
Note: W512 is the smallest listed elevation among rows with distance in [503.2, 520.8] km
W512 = 253.6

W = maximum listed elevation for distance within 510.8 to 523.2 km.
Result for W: 268.8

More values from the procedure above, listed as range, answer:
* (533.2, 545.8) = 196.8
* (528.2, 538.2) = 197.9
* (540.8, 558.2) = 271.4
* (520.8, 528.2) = 244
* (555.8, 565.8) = 279.4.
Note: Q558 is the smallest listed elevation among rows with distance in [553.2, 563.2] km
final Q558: 263.3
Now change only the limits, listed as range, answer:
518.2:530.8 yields 197.9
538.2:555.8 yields 193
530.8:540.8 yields 189.4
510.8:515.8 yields 262.3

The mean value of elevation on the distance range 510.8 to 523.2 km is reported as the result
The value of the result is 258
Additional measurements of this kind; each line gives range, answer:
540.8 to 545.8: 195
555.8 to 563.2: 276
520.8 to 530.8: 222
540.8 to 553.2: 215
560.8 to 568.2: 253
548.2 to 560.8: 257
